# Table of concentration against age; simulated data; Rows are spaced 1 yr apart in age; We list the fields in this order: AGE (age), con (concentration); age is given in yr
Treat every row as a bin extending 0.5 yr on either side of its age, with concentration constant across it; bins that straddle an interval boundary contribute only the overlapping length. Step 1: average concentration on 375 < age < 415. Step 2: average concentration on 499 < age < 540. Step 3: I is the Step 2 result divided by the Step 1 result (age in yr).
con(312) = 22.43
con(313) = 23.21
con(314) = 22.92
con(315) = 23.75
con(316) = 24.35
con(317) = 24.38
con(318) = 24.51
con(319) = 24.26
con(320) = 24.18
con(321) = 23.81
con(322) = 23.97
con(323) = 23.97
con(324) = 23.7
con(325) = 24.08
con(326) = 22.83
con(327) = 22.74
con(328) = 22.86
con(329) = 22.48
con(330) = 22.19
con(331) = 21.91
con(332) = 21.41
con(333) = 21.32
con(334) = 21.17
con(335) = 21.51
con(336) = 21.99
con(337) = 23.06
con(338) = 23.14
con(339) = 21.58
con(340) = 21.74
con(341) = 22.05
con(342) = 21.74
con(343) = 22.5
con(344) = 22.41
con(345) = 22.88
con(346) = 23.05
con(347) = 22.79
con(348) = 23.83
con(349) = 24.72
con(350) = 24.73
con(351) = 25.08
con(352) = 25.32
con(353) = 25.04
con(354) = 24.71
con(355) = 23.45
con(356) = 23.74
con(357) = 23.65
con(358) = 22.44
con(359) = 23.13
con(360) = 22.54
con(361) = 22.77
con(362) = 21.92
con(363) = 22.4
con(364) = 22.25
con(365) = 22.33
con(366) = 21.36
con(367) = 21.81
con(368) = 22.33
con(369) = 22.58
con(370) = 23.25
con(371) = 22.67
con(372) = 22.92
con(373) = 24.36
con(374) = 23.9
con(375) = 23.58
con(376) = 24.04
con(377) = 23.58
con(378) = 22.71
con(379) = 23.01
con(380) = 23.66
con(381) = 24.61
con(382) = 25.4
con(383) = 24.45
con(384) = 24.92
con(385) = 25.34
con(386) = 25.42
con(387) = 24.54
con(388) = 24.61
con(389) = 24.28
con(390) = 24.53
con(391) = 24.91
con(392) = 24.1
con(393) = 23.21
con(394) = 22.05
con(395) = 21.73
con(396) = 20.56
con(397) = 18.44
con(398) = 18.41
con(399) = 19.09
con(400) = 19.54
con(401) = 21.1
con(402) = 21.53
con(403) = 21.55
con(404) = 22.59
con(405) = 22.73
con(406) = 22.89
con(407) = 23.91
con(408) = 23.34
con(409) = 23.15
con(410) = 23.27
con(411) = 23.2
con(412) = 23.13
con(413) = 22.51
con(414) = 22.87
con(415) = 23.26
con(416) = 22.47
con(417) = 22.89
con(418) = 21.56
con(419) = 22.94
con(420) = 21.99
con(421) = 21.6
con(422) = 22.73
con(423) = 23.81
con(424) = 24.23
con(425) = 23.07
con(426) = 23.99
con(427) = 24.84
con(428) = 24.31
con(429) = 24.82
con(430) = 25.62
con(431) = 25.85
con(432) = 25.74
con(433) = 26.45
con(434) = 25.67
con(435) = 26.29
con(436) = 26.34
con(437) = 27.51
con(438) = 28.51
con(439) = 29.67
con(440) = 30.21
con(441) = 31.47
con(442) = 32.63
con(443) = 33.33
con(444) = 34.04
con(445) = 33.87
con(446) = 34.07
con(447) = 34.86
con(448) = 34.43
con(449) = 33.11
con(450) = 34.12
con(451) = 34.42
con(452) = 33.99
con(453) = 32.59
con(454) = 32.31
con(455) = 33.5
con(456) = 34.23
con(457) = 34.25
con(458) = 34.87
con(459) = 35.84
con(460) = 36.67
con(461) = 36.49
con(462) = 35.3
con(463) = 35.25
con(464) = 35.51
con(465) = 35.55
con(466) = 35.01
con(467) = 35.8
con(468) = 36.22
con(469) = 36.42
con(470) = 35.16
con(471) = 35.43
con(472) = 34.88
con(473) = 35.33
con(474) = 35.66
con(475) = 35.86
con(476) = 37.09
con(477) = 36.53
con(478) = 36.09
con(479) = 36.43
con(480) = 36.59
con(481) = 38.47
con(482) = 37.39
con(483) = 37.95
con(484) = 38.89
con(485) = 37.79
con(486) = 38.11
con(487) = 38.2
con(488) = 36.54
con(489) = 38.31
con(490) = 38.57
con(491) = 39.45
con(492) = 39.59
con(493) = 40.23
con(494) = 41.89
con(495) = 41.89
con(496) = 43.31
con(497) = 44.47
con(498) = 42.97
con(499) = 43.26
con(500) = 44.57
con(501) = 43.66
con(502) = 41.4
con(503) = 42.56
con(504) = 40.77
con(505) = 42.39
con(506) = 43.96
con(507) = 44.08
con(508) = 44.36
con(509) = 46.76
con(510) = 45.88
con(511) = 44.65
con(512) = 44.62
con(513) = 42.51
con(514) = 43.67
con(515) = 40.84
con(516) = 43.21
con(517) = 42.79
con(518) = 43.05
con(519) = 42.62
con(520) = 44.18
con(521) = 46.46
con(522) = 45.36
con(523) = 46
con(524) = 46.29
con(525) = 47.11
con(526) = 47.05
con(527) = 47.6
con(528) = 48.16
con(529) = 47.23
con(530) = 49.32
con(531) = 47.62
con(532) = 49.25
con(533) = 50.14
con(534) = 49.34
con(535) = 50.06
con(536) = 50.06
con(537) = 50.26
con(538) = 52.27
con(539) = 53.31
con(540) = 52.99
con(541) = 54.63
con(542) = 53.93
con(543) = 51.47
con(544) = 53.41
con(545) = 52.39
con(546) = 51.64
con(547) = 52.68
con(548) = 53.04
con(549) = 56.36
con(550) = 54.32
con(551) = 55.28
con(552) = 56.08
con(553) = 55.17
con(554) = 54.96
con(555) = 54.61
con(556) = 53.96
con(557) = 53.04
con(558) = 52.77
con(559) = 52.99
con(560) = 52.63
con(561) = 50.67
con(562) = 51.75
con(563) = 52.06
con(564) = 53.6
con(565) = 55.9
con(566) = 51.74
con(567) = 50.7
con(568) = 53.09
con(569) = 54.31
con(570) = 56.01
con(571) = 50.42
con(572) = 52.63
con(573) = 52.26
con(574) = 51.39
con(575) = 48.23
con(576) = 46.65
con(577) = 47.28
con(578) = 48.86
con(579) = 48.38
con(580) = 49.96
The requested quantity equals 2.00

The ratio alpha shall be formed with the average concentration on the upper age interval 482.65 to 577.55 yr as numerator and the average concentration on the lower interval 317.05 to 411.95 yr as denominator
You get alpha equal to 2.07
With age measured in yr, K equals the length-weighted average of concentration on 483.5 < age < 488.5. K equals 37.9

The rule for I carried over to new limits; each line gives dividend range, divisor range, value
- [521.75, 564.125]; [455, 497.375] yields 1.39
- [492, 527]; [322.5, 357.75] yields 1.90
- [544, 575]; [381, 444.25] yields 2.19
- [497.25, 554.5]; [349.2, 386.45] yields 2.03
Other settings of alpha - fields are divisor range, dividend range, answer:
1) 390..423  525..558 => 2.33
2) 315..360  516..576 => 2.19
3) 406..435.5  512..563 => 2.10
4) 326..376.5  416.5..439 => 1.08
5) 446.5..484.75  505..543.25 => 1.33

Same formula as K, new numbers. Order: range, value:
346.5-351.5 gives 24.2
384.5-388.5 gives 25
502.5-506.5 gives 42.4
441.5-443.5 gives 33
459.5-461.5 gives 36.6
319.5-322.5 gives 24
